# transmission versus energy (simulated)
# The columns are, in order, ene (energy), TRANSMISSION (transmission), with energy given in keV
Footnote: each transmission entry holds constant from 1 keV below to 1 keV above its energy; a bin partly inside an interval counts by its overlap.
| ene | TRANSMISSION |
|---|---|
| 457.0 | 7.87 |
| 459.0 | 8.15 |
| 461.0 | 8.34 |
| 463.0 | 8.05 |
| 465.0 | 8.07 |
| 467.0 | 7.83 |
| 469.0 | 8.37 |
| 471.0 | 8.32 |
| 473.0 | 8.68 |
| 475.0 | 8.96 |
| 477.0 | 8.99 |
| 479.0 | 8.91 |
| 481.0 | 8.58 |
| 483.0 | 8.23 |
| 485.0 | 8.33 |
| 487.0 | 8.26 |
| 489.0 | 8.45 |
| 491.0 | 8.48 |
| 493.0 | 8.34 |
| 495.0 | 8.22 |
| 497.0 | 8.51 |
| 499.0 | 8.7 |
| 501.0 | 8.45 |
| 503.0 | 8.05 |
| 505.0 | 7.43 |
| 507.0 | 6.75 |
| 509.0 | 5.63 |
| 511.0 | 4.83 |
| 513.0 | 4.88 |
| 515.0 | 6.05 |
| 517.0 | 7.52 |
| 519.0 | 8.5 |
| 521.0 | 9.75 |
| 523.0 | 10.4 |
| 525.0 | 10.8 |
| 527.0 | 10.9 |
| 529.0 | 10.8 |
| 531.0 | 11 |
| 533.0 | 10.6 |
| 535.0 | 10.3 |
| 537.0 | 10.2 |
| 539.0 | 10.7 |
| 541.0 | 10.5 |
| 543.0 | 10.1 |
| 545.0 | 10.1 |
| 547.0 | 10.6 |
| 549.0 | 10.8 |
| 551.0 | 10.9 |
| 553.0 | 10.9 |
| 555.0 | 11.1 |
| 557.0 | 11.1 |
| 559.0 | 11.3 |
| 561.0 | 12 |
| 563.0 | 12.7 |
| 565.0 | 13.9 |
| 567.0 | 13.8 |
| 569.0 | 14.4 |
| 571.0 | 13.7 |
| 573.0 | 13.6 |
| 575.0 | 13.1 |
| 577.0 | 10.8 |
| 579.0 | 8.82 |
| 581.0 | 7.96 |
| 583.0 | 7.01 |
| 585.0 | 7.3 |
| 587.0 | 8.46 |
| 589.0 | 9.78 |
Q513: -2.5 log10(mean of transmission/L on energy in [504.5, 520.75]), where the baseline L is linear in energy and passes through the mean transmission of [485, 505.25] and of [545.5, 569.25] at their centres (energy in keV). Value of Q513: 0.38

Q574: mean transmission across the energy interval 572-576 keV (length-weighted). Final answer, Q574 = 13.3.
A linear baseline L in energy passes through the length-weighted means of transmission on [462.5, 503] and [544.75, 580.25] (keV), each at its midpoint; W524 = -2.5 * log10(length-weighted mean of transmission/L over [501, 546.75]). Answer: 0.154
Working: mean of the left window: 8.43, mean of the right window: 11.9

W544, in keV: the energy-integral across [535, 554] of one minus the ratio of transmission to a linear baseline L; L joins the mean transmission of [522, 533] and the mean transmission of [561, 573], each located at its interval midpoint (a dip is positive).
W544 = 2.28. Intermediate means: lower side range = 10.8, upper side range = 13.6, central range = 10.5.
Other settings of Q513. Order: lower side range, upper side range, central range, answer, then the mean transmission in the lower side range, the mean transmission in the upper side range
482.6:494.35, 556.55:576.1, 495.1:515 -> 0.30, 8.35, 13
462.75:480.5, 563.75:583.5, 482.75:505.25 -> 0.11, 8.49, 11.8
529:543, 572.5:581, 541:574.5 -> -0.10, 10.5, 11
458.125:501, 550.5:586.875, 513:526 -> 0.14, 8.42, 11.3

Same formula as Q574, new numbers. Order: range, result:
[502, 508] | 7.41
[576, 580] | 9.81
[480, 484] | 8.41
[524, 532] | 10.9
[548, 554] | 10.9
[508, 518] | 5.78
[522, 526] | 10.6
